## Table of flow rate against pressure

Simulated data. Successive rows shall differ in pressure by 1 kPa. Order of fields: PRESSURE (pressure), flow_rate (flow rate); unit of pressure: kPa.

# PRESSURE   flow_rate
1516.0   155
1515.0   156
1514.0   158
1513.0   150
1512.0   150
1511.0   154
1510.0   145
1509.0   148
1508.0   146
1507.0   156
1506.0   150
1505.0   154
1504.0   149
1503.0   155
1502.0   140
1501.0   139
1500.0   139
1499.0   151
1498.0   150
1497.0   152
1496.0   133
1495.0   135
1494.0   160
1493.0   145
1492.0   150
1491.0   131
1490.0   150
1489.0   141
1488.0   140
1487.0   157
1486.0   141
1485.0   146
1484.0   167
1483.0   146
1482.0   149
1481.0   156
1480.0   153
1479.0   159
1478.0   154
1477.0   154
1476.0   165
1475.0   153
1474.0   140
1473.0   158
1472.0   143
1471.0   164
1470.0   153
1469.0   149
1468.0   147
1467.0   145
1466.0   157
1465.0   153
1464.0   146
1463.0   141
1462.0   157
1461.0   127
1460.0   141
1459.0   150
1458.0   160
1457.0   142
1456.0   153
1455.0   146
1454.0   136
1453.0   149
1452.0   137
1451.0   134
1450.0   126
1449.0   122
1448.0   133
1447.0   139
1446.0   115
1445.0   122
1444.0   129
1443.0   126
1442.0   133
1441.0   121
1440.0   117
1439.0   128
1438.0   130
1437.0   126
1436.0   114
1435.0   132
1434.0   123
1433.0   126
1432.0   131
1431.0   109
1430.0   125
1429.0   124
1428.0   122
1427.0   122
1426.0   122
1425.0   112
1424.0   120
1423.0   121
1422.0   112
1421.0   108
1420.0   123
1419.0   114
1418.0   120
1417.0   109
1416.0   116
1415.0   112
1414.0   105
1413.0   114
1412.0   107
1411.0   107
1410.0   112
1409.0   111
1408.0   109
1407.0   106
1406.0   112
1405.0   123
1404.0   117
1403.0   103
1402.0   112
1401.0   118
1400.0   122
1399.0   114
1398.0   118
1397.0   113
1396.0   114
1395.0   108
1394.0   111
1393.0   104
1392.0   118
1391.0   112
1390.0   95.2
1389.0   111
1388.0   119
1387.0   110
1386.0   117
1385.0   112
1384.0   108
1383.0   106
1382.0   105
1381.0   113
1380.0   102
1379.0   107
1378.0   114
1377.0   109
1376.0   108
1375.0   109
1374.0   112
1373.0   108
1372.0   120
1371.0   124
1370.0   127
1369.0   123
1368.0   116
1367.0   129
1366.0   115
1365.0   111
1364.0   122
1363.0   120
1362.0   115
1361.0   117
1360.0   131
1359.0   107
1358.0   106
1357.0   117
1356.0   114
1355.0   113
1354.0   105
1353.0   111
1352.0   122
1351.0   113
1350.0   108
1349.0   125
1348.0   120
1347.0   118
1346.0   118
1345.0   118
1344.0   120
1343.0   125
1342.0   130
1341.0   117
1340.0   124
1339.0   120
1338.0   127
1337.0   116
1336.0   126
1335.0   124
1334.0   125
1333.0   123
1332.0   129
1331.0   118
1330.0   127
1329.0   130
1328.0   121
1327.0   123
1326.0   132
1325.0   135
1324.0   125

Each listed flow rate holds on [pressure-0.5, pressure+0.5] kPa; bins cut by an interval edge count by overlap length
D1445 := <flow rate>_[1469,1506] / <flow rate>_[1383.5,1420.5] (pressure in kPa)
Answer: 1.33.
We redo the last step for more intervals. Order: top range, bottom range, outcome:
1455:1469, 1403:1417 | 1.33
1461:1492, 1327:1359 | 1.26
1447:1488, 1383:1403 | 1.32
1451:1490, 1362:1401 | 1.32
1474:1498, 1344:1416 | 1.32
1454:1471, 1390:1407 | 1.31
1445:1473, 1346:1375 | 1.23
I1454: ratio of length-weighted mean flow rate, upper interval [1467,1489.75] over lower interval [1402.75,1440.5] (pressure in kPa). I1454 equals 1.29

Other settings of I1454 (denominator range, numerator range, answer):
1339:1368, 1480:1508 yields 1.26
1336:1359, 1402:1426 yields 0.96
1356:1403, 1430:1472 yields 1.20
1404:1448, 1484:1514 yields 1.24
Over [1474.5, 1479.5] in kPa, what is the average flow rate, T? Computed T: 157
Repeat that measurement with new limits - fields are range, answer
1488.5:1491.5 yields 141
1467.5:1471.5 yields 153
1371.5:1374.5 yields 113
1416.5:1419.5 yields 114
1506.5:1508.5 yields 151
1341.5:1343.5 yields 128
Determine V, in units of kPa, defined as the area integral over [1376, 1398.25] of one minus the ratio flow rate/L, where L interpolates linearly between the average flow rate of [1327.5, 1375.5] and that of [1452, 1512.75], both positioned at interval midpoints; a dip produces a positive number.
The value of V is 3.0 kPa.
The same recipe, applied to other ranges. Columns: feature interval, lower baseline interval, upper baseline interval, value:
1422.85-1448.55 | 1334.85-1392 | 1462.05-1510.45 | 2.2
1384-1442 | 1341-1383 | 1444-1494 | 6.4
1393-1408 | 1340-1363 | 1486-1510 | 1.6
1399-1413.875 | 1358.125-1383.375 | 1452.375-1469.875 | 1.8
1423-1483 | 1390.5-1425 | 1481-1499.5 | -2.5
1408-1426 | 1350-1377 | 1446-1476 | 2.5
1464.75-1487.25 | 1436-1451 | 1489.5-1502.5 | -2.5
